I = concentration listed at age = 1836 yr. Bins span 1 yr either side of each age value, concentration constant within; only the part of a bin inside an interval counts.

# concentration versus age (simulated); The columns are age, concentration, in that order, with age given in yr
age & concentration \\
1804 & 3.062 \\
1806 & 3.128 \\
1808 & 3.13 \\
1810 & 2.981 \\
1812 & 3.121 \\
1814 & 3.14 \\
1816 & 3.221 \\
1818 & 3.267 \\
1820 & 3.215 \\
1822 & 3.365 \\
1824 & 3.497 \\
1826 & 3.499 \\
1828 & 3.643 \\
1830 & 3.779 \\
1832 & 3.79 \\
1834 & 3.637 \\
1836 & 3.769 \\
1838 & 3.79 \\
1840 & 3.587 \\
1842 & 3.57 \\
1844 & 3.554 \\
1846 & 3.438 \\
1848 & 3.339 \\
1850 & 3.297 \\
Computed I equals 3.769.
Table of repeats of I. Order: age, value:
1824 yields 3.497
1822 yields 3.365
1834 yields 3.637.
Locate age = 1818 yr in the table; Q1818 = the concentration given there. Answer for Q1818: 3.267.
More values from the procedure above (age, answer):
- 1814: 3.14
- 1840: 3.587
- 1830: 3.779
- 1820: 3.215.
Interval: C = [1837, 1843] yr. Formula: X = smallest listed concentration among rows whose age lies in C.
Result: 3.57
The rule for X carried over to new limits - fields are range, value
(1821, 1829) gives 3.365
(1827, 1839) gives 3.637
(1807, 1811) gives 2.981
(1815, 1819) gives 3.221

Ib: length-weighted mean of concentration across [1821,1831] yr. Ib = 3.56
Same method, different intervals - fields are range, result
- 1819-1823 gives 3.29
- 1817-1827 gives 3.37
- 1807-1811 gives 3.06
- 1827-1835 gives 3.71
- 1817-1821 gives 3.24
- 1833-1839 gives 3.73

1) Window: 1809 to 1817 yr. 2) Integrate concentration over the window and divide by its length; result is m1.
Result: 3.12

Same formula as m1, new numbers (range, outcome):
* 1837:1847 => 3.59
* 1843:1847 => 3.5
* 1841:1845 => 3.56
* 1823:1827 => 3.5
